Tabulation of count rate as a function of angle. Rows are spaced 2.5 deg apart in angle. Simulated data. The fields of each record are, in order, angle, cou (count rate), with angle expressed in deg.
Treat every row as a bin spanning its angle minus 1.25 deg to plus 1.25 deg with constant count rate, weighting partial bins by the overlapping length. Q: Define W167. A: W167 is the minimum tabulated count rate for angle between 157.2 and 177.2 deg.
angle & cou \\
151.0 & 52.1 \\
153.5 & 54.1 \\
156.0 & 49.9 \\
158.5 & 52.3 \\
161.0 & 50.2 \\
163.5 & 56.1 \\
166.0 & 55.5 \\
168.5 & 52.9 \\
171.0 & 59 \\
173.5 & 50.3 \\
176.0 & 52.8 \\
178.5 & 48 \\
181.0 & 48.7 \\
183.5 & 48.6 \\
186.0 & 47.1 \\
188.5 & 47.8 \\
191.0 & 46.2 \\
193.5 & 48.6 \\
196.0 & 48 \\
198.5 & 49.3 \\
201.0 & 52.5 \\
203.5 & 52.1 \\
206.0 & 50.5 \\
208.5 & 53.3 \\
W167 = 50.2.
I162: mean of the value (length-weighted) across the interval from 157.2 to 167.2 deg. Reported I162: 53.5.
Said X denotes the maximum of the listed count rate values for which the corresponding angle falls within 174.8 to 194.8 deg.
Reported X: 52.8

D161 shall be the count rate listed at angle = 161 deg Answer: 50.2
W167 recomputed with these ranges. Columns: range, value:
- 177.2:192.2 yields 46.2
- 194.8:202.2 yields 48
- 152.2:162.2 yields 49.9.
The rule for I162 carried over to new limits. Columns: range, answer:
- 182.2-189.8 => 47.8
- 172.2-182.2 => 50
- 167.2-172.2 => 55.9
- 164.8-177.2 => 54.1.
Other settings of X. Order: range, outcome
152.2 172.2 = 59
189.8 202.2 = 52.5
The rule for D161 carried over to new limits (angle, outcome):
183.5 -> 48.6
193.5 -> 48.6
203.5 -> 52.1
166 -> 55.5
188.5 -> 47.8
